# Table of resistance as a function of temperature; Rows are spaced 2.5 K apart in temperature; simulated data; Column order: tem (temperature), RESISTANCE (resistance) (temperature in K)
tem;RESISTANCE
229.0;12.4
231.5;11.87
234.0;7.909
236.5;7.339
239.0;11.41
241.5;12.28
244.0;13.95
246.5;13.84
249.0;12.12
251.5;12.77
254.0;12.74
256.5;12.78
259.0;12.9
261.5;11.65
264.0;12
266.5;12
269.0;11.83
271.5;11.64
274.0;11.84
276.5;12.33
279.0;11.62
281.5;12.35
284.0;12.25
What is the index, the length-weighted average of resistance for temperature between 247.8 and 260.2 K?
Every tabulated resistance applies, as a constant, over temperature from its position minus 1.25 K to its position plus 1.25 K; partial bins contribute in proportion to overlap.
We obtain 12.7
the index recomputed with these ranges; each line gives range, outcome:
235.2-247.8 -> 11.7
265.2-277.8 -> 11.9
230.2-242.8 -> 10.2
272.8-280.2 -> 11.9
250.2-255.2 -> 12.7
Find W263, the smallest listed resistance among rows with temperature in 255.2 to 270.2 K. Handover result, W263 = 11.65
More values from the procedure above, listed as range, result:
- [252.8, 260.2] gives 12.74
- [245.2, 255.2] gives 12.12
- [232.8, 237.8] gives 7.339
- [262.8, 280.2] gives 11.62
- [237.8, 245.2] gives 11.41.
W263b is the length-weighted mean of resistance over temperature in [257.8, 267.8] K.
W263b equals 12.1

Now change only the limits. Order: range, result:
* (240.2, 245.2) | 13.1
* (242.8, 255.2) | 13.1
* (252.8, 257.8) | 12.8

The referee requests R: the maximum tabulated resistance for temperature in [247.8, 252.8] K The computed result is 12.77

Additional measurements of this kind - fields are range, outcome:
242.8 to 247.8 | 13.95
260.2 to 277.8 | 12.33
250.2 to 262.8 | 12.9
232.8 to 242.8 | 12.28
